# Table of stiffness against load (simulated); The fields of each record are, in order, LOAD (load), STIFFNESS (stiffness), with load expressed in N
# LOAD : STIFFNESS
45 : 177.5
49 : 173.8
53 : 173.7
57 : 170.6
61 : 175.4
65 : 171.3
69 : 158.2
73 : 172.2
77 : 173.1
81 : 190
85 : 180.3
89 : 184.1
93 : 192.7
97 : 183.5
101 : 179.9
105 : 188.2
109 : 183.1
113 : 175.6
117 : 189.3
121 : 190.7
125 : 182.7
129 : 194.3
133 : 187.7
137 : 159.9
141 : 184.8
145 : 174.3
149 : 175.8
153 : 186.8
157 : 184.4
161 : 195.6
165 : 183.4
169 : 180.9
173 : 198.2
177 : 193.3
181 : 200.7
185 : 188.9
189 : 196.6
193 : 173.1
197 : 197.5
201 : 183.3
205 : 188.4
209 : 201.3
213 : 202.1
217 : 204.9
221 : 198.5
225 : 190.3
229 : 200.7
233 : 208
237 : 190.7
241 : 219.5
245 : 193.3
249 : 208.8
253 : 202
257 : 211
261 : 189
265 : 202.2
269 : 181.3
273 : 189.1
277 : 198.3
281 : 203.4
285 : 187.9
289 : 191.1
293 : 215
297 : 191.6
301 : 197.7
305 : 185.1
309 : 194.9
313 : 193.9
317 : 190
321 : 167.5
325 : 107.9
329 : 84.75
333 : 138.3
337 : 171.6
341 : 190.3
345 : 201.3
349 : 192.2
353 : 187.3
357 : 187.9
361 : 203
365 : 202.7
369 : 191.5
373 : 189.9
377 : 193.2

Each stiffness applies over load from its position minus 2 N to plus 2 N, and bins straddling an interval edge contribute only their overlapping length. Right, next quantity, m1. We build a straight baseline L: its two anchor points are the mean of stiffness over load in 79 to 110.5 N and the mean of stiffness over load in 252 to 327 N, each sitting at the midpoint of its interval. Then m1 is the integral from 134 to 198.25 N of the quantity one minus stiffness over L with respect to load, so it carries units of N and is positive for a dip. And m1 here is 0.33 N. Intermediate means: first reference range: 185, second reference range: 189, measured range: 186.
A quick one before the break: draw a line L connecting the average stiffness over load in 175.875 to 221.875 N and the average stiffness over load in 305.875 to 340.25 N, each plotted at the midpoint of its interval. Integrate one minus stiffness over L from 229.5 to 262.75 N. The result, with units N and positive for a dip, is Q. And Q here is -4.13 N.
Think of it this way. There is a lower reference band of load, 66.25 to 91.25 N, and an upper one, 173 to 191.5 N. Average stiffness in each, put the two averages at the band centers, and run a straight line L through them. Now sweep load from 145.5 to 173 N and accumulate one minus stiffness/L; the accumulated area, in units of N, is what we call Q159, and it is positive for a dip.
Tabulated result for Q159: 0.8 N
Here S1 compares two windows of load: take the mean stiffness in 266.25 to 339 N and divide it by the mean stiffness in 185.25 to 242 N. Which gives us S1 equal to 0.9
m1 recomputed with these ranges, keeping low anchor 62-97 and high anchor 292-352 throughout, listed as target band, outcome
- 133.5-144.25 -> 0.1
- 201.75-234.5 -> -4.2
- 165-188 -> -2.0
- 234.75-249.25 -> -2.2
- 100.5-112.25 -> -0.4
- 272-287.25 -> -1.7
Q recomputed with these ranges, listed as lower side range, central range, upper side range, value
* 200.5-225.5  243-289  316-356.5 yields -3.6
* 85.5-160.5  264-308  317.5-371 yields -5.0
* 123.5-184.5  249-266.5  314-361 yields -2.6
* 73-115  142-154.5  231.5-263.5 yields 0.7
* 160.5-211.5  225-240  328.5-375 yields -0.9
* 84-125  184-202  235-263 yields 0.7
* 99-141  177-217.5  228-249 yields 0.6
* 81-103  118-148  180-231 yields 1.0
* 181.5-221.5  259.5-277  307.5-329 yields -1.6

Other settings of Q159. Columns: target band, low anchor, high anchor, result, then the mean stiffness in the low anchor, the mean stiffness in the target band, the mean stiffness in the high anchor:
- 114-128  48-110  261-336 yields -0.7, 178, 187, 179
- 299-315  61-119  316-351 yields -3.1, 180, 193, 160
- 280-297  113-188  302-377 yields -1.7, 186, 198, 177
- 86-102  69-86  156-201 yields -0.6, 176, 185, 190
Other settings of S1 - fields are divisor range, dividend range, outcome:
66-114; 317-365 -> 0.94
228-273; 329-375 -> 0.91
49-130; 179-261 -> 1.10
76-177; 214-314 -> 1.07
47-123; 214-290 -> 1.11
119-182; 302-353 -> 0.91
